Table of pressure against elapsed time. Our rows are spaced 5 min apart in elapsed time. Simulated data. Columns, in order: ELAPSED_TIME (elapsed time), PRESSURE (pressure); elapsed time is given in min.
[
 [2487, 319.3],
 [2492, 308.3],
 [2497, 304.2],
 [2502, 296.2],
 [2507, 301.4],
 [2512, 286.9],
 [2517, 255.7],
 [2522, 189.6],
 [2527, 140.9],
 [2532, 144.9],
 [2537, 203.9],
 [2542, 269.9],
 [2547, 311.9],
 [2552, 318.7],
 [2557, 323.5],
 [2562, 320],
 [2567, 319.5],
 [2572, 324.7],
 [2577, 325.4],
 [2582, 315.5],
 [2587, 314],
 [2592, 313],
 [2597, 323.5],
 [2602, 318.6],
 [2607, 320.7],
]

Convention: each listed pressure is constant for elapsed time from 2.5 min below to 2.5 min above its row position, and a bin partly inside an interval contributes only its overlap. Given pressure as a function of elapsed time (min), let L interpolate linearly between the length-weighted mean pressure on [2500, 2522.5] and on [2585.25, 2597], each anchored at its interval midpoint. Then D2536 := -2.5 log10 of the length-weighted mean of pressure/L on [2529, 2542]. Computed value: 0.44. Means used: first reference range 272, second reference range 316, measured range 191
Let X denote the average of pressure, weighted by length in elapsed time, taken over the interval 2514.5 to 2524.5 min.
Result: 223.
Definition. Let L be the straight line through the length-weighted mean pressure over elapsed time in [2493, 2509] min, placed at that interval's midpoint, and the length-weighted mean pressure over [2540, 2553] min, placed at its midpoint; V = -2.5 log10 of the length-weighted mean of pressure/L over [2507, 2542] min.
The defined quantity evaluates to 0.36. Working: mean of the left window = 301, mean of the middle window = 215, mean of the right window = 299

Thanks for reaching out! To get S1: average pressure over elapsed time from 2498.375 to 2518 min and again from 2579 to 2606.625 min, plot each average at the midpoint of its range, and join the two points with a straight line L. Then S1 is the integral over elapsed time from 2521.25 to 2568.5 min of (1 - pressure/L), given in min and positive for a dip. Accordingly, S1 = 7.3 min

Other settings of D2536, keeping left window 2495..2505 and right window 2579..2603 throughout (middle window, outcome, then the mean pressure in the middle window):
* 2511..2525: 0.27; 236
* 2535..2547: 0.21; 254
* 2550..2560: -0.04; 321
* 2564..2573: -0.03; 322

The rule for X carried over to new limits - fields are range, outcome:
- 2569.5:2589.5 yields 320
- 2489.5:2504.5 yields 303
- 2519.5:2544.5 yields 190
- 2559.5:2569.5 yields 320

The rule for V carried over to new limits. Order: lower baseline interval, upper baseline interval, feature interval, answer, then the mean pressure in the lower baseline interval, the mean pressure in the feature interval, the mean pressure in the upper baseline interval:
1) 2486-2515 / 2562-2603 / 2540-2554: 0.04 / 301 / 301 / 319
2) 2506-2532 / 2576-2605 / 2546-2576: -0.15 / 222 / 320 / 318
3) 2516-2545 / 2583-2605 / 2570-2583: -0.13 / 200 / 322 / 317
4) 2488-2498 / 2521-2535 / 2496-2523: -0.17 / 309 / 275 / 157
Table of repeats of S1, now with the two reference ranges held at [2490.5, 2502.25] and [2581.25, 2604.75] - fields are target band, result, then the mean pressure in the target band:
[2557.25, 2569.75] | -0.3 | 321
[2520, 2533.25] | 6.4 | 159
